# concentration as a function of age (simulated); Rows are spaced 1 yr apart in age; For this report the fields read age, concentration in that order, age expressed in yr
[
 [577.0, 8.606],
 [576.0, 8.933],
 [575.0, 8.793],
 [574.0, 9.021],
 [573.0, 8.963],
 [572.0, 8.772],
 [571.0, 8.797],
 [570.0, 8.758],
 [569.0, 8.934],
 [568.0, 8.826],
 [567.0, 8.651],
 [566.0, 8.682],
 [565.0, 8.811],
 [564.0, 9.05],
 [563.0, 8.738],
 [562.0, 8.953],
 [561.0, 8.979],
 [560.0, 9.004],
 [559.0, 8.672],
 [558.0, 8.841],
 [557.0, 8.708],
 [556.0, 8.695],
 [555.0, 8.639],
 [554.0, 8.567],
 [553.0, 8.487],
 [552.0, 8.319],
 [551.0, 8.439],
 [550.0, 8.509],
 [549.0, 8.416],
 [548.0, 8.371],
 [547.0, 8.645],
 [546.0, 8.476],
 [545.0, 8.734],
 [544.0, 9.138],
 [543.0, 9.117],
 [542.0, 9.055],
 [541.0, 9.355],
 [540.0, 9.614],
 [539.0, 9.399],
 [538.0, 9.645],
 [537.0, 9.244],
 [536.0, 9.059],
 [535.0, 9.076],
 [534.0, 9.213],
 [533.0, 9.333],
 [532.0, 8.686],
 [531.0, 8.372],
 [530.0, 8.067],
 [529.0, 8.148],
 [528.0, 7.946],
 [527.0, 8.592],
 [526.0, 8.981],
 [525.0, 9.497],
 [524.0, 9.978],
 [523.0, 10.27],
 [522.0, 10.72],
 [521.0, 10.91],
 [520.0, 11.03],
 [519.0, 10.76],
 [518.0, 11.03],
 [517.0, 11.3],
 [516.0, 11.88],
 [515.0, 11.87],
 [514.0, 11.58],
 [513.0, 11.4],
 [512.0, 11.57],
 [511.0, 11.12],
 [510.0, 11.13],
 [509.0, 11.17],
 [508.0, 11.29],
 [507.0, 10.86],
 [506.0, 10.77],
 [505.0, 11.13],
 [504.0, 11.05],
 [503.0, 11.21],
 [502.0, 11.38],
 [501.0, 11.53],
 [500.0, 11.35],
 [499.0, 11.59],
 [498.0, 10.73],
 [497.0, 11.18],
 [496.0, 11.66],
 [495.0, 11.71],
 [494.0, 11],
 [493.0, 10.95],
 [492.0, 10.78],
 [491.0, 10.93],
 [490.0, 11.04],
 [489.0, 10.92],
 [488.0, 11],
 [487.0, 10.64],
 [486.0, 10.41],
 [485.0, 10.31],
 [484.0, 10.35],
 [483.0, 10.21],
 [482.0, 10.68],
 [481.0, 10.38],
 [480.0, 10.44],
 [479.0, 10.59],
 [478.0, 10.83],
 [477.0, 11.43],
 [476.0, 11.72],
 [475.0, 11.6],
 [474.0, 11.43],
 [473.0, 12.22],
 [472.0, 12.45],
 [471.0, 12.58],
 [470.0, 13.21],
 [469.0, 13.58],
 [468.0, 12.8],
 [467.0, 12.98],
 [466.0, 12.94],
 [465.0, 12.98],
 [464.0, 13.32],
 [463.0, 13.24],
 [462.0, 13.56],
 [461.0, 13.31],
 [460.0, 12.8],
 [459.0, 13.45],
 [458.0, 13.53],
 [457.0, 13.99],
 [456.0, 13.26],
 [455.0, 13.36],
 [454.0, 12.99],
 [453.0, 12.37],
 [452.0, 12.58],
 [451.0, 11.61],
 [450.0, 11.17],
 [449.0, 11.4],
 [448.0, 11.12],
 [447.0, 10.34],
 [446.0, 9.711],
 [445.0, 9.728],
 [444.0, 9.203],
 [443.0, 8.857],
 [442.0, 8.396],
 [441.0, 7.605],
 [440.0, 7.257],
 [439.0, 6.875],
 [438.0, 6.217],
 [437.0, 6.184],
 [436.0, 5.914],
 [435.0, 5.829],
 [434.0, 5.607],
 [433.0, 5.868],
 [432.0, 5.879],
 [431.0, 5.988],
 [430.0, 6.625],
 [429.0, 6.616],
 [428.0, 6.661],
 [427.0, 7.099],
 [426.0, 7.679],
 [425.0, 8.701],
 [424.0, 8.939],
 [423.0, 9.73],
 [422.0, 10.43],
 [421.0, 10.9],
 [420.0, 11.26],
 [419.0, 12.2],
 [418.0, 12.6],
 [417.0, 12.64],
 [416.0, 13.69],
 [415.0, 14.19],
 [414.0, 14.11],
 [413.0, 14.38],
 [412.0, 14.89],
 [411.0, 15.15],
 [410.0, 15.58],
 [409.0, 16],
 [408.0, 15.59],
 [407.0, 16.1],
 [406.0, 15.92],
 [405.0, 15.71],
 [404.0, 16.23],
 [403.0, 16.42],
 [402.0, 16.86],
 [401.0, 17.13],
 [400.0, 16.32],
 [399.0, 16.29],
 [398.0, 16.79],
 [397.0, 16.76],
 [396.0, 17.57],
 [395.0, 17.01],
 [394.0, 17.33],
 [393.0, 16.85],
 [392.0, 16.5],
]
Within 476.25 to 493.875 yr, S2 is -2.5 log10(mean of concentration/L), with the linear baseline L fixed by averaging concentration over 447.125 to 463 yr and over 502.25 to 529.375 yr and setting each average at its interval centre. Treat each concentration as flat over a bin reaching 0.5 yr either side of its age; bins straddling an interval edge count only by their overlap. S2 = 0.09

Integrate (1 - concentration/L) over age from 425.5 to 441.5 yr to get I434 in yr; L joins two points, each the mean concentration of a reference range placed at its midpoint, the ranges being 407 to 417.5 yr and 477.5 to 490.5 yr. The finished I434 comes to 8.3 yr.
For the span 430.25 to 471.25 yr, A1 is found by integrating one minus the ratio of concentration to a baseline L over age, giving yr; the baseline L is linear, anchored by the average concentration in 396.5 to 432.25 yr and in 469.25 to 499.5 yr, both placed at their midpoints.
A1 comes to 4.6 yr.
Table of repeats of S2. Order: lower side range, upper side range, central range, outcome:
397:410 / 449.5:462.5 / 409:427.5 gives 0.27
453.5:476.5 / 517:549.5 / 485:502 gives 0.03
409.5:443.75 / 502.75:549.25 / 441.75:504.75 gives -0.20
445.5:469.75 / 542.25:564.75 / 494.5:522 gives -0.07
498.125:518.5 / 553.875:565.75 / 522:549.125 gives 0.11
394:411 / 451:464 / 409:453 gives 0.44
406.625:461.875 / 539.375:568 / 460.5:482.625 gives -0.21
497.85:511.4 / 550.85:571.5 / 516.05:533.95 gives 0.07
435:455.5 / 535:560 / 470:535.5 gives -0.17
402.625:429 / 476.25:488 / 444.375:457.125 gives -0.01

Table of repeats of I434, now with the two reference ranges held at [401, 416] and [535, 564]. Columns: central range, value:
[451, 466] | 0.0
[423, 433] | 5.1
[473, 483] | 1.0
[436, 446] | 4.4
